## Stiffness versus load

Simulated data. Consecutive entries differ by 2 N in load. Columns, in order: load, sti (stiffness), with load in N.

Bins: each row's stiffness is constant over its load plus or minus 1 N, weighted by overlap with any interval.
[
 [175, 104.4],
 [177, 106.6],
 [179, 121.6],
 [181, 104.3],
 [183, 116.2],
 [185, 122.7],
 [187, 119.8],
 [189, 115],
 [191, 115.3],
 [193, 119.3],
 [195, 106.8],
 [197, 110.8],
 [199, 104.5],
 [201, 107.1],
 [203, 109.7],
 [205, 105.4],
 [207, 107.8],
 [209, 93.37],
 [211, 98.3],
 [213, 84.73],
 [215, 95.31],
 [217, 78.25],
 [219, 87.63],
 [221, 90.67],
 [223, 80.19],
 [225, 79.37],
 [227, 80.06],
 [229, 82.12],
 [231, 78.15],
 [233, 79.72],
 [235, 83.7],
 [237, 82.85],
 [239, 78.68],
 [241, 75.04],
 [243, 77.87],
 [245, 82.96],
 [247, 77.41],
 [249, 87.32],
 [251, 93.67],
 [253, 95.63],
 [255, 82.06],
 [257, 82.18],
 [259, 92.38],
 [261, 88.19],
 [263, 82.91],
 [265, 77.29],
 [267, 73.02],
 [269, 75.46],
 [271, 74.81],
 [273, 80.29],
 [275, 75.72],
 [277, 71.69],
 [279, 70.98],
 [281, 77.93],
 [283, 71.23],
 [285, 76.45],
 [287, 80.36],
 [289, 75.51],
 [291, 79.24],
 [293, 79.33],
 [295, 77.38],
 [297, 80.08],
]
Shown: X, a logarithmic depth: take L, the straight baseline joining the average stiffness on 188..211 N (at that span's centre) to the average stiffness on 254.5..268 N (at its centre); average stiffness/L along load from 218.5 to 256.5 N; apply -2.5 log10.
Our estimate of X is 0.12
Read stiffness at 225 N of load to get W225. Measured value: 79.37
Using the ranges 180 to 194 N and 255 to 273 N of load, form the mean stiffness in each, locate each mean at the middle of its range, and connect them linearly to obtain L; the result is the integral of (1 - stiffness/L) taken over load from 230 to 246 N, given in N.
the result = 2.2 N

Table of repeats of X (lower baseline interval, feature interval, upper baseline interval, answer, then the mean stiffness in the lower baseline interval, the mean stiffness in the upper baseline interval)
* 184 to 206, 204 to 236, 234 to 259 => 0.13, 112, 83.6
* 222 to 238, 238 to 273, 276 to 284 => -0.07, 80.8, 73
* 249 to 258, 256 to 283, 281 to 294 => 0.06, 88.3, 77.1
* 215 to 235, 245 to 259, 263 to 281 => -0.11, 82.6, 75.5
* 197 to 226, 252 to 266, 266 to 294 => -0.05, 95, 75.9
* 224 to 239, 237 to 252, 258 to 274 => -0.02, 80.7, 80.5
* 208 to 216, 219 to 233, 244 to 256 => 0.11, 92.9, 86.5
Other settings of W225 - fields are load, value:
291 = 79.24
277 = 71.69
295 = 77.38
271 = 74.81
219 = 87.63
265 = 77.29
